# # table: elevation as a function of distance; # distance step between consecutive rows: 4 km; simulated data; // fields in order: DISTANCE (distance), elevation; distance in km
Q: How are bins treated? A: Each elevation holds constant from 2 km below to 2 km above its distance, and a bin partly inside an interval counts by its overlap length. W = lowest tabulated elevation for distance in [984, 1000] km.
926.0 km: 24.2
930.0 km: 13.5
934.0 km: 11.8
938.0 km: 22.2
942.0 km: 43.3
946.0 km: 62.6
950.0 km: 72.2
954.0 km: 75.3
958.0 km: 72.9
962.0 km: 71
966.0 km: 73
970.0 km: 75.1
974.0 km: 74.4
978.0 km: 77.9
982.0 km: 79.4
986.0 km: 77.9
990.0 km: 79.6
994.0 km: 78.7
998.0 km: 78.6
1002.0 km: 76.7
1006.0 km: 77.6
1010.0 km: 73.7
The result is 77.9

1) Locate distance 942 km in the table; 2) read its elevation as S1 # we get 43.3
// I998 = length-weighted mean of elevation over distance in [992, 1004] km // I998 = 78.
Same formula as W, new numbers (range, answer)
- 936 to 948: 22.2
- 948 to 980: 71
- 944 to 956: 62.6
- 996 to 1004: 76.7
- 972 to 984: 74.4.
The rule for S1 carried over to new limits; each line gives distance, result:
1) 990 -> 79.6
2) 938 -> 22.2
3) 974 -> 74.4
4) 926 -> 24.2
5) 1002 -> 76.7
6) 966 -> 73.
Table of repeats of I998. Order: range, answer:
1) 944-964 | 70.8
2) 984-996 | 78.7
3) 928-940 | 15.8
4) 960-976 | 73.4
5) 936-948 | 42.7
